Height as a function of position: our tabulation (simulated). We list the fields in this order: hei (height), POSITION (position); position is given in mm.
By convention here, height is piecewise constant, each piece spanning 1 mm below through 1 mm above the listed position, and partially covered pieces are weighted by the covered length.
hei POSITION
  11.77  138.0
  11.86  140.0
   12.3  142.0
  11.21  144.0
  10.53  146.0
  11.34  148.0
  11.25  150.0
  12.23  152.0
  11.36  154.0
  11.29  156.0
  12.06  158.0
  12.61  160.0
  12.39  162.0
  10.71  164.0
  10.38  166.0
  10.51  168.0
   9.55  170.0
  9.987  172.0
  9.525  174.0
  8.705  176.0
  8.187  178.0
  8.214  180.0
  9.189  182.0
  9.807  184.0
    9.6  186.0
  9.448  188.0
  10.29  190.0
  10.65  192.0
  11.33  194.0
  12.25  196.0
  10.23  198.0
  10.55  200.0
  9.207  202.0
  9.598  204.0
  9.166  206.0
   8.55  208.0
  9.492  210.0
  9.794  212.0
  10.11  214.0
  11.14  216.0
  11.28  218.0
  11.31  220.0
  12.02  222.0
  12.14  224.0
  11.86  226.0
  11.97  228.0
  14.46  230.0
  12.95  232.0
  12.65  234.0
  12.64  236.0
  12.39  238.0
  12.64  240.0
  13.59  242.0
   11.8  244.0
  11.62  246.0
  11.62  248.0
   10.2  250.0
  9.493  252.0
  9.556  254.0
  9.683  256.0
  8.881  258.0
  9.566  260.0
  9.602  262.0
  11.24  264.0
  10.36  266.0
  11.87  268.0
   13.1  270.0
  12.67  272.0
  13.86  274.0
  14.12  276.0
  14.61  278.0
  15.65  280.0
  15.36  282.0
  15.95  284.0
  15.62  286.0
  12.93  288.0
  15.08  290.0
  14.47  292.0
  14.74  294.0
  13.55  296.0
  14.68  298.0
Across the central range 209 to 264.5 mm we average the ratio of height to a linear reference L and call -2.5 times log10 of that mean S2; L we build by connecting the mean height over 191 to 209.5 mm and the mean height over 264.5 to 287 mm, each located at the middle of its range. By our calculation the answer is 0.056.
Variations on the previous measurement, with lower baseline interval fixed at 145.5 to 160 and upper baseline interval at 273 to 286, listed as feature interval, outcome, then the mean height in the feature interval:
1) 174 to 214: 0.289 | 9.7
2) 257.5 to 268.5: 0.380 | 10.2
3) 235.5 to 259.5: 0.258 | 11.1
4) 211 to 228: 0.187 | 11.3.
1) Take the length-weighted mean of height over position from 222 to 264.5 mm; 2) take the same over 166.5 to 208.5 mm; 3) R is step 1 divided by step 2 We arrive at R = 1.2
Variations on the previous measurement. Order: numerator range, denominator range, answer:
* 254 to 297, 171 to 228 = 1.27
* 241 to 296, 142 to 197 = 1.18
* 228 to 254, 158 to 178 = 1.15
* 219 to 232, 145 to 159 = 1.08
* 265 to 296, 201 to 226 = 1.35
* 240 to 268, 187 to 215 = 1.06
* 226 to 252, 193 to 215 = 1.22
